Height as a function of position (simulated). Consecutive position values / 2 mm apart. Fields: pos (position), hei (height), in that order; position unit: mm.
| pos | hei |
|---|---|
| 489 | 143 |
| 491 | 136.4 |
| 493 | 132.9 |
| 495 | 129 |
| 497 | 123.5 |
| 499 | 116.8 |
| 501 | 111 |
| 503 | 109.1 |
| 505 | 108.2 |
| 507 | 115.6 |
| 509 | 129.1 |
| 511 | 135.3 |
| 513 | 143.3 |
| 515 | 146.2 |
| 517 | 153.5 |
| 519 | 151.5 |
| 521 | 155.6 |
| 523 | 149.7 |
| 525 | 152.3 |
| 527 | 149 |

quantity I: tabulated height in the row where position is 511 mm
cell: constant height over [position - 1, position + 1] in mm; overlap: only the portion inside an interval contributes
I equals 135.3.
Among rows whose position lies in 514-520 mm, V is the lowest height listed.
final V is 146.2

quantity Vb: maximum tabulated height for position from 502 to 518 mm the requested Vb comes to 153.5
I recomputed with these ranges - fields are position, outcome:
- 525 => 152.3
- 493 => 132.9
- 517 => 153.5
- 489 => 143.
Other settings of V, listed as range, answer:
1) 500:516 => 108.2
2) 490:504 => 109.1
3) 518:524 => 149.7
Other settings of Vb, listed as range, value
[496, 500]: 123.5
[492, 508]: 132.9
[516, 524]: 155.6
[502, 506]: 109.1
